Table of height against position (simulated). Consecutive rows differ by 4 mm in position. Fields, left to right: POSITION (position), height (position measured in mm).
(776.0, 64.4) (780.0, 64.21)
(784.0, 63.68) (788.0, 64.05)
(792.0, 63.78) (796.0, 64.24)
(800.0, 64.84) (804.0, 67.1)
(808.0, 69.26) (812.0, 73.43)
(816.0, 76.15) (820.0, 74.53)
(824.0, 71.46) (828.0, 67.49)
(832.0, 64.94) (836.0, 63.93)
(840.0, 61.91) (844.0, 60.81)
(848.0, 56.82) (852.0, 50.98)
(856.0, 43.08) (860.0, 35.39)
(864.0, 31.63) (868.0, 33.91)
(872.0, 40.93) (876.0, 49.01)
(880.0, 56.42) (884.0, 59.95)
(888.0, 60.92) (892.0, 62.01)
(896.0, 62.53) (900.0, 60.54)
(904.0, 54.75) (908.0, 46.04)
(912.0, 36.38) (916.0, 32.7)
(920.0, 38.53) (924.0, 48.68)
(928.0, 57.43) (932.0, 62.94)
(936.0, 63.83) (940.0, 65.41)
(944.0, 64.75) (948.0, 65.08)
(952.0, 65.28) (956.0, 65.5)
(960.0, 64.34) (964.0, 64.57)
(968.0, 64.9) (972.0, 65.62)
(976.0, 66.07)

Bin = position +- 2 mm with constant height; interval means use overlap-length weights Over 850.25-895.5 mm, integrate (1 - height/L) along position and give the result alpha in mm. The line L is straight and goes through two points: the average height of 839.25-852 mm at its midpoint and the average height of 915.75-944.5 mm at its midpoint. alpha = 7.1 mm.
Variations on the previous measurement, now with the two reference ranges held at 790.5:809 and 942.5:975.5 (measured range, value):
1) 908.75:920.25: 5.1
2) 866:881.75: 4.9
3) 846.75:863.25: 5.2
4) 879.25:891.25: 1.0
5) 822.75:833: -0.4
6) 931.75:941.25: 0.1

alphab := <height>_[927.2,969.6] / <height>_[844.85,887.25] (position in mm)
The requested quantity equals 1.38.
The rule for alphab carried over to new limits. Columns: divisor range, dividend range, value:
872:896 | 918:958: 1.05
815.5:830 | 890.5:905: 0.84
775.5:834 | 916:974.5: 0.89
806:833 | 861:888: 0.65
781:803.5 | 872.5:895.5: 0.88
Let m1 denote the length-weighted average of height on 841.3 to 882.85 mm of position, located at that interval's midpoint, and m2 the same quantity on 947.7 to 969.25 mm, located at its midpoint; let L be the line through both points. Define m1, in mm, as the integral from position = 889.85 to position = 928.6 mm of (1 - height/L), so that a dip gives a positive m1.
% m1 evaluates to 3.8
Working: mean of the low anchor 46.5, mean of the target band 49.7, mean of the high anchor 64.9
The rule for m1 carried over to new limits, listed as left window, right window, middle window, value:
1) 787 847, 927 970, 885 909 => 2.5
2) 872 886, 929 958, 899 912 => 1.6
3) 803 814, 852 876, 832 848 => -2.8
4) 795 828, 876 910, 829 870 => 8.8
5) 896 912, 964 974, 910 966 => 2.6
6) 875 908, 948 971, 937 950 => -0.4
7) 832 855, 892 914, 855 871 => 5.9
